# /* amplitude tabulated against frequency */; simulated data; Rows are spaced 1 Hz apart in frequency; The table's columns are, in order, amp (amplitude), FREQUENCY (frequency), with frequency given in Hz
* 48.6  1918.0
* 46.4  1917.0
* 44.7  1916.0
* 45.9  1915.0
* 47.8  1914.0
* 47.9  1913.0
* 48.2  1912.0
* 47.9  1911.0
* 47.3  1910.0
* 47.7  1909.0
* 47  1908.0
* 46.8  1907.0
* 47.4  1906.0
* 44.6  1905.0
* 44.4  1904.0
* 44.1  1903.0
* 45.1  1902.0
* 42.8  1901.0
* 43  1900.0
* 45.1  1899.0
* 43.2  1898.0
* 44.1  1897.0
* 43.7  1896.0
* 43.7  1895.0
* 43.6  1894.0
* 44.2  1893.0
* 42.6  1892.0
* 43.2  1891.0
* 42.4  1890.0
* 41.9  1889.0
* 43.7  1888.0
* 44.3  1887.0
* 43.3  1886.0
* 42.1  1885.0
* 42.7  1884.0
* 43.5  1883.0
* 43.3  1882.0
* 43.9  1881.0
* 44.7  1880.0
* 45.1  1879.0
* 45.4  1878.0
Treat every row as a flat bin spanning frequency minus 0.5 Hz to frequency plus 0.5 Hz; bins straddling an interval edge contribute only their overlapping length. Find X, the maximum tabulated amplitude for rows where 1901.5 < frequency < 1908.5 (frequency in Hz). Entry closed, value 47.4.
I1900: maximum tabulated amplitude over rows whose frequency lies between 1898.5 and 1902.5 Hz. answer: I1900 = 45.1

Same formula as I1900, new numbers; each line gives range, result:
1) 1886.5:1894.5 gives 44.3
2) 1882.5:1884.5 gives 43.5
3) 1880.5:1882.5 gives 43.9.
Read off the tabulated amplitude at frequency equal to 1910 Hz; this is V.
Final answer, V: 47.3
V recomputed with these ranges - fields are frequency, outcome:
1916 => 44.7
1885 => 42.1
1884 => 42.7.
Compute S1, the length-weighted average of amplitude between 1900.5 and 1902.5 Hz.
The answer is 44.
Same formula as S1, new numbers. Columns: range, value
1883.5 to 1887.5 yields 43.1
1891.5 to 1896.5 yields 43.6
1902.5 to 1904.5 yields 44.2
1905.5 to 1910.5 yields 47.2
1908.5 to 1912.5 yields 47.8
